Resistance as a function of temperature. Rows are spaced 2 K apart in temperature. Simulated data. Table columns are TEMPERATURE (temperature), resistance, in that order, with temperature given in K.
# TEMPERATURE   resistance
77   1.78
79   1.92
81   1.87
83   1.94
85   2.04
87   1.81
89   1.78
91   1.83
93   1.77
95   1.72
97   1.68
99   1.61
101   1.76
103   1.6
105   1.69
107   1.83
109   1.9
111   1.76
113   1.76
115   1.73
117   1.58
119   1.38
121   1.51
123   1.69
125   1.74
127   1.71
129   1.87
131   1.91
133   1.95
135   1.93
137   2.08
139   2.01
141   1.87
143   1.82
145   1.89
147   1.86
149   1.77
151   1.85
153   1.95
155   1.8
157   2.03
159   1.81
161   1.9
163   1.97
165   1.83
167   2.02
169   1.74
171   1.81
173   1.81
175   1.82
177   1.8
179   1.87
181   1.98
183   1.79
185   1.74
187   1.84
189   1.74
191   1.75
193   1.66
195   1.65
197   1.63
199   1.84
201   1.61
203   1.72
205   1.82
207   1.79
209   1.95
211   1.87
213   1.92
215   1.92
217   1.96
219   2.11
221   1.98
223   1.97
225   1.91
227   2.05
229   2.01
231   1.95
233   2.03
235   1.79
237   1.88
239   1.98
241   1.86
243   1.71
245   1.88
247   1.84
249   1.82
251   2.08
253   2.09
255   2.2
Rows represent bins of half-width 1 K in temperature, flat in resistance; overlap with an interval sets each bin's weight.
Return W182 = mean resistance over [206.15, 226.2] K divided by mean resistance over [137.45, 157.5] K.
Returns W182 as 1.0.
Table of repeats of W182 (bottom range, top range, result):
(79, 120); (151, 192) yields 1.05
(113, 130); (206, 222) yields 1.17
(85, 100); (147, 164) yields 1.07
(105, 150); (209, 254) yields 1.08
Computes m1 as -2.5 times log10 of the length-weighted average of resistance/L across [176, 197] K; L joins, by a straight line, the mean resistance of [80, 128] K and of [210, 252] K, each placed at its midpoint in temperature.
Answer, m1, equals 0.05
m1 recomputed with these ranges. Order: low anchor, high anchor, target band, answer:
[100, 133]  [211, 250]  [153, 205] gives 0.01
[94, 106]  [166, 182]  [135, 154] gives -0.07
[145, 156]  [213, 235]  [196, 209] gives 0.11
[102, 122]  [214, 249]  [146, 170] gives -0.06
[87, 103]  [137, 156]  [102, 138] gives 0.03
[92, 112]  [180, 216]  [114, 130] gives 0.06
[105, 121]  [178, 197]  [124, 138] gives -0.10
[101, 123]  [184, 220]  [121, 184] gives -0.08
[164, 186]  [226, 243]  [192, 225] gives 0.03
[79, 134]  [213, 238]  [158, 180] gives 0.01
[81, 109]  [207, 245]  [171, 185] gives 0.02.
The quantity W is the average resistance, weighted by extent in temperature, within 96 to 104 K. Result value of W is 1.66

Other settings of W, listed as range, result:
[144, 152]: 1.84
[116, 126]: 1.58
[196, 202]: 1.69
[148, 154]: 1.86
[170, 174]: 1.81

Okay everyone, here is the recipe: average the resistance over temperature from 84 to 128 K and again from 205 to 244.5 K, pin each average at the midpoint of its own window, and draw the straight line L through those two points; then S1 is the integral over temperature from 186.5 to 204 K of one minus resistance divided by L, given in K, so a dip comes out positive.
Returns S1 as 1.5 K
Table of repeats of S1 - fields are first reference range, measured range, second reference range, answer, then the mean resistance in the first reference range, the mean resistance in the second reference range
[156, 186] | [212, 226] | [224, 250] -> -0.6 K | 1.86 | 1.9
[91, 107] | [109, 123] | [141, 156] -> 0.9 K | 1.71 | 1.85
